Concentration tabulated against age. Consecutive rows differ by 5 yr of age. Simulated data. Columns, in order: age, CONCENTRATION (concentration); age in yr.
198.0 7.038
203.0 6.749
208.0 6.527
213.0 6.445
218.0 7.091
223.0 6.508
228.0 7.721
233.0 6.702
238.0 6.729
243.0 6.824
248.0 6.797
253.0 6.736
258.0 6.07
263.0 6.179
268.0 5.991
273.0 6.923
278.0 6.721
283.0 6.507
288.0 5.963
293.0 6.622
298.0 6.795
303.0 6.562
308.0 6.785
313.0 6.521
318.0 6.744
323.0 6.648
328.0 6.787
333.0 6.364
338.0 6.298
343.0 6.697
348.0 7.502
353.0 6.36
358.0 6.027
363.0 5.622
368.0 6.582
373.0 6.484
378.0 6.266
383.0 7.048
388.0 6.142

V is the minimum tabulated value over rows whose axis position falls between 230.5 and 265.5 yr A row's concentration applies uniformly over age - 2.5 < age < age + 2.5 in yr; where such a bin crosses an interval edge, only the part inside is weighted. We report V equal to 6.07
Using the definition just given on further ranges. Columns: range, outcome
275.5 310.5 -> 5.963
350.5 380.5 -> 5.622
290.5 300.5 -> 6.622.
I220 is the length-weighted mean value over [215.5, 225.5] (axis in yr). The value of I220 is 6.8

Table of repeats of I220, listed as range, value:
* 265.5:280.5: 6.54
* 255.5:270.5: 6.08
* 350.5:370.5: 6.15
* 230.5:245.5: 6.75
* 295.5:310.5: 6.71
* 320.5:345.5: 6.56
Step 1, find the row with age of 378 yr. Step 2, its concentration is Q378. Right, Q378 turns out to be 6.266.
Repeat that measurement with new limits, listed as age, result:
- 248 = 6.797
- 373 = 6.484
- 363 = 5.622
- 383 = 7.048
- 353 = 6.36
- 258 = 6.07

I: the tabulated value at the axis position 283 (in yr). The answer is 6.507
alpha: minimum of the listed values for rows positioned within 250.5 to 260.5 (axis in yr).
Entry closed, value 6.07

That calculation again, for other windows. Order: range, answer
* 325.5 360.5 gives 6.027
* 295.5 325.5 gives 6.521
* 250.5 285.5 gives 5.991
